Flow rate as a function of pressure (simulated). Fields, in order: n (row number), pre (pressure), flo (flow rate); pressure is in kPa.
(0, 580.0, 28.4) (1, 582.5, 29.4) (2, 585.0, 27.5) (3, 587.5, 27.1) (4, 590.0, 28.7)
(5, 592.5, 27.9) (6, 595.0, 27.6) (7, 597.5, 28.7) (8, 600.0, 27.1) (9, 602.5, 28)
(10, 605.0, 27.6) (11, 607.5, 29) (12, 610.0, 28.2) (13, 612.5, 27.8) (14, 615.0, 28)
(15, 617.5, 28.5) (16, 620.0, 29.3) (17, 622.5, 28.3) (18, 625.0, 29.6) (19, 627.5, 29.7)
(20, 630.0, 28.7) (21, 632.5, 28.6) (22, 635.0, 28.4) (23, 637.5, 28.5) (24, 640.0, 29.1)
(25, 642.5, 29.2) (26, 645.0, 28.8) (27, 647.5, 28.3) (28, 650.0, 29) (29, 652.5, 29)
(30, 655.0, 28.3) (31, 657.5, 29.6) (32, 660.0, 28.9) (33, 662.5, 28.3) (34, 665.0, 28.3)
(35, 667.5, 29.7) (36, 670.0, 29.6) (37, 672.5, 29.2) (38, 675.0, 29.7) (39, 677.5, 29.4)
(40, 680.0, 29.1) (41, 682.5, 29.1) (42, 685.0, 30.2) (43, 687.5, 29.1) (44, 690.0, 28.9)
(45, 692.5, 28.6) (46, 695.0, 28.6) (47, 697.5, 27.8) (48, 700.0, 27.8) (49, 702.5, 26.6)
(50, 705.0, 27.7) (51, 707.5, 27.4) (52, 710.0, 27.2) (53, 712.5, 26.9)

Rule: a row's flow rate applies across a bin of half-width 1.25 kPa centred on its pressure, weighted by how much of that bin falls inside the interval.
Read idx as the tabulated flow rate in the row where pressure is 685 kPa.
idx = 30.2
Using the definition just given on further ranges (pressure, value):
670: 29.6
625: 29.6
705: 27.7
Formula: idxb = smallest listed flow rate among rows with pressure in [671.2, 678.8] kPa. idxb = 29.2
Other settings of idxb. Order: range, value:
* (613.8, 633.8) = 28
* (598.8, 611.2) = 27.1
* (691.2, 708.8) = 26.6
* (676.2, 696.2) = 28.6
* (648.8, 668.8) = 28.3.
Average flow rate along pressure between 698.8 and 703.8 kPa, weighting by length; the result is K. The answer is 27.2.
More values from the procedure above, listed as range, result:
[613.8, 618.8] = 28.3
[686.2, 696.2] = 28.8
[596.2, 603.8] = 27.9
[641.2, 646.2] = 29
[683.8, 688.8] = 29.6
